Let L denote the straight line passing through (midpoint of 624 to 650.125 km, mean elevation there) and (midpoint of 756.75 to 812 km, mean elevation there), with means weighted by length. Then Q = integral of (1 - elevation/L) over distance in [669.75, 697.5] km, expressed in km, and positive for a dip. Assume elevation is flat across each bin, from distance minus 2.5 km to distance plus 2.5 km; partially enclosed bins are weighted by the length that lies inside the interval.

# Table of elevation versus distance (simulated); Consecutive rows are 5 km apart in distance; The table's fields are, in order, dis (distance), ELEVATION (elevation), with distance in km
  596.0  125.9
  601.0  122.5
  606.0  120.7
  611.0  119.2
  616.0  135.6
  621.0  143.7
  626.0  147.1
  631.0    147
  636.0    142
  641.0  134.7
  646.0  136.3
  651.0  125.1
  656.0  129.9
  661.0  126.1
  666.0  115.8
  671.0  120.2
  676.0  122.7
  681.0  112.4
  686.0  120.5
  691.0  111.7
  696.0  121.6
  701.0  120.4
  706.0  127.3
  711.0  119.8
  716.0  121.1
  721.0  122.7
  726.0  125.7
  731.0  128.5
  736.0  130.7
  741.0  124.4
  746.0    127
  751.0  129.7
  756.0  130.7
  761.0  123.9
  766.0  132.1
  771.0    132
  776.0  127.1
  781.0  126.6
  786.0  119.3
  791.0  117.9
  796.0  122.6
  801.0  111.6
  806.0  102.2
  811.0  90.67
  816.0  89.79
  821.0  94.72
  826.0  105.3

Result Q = 3.29 km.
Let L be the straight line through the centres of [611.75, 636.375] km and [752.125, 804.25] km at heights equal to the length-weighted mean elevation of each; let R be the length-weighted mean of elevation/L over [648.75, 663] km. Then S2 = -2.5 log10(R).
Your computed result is 0.09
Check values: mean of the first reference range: 141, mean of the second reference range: 124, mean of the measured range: 127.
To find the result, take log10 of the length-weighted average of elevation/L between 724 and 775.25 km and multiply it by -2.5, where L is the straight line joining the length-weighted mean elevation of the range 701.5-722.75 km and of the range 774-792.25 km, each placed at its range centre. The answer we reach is -0.05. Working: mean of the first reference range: 123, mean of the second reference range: 123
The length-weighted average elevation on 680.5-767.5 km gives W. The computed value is 124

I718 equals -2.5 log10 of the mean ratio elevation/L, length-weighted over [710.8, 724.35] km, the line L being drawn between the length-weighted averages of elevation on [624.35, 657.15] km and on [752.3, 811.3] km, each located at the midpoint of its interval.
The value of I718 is 0.06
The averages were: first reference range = 138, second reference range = 121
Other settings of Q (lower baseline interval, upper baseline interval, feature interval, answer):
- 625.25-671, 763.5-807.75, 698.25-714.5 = 0.7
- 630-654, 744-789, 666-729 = 5.7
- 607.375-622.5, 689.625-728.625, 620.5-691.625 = -1.1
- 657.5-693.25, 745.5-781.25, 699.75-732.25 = 0.0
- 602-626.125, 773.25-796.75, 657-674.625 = 1.0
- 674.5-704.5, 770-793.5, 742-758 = -0.9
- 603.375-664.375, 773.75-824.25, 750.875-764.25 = -1.4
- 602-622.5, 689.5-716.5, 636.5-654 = -1.0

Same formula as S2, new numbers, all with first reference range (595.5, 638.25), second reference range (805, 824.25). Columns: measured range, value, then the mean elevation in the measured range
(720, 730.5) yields -0.120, 125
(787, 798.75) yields -0.213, 120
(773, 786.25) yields -0.233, 125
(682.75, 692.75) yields 0.033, 116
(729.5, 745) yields -0.165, 128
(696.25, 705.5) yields -0.046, 122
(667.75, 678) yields 0.016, 121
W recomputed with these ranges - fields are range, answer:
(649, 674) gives 123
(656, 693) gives 119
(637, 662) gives 131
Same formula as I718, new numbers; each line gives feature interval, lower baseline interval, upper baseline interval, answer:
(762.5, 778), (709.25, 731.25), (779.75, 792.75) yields -0.074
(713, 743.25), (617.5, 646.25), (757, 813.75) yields 0.018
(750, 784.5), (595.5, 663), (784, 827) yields -0.152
